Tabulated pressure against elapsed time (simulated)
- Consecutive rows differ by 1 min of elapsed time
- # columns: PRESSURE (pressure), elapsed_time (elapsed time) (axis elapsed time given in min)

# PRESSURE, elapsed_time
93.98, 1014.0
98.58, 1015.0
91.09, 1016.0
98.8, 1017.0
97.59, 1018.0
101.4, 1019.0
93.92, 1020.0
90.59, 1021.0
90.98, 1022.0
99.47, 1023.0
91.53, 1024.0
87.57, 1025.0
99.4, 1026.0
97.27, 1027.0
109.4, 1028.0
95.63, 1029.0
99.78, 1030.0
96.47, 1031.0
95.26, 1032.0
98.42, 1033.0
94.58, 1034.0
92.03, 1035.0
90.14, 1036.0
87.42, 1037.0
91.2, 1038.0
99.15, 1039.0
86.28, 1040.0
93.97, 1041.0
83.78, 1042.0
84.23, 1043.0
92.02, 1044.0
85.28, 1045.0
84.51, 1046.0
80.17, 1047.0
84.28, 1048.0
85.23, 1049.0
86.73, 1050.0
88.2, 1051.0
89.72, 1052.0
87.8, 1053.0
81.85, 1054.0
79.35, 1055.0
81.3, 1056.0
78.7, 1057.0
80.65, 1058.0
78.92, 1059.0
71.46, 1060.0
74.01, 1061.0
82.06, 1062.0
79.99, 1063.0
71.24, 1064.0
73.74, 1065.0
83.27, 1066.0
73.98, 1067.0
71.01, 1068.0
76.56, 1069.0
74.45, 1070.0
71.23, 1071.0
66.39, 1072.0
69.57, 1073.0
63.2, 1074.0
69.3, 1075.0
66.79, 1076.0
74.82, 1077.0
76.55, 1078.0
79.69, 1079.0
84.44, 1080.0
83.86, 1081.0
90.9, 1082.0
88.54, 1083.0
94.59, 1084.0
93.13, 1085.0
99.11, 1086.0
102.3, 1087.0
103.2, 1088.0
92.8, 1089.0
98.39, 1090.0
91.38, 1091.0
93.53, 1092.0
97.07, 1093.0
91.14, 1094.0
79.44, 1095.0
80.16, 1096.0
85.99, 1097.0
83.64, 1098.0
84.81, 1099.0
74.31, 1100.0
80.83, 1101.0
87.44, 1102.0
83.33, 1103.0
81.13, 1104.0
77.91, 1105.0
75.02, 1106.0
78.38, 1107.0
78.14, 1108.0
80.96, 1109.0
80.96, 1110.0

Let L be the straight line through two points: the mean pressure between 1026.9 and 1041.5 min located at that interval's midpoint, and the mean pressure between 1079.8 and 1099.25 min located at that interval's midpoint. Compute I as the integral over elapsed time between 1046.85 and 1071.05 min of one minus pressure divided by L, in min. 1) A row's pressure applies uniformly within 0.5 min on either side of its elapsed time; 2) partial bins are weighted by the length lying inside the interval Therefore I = 3.6 min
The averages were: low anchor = 95.1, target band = 79.6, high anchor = 91.1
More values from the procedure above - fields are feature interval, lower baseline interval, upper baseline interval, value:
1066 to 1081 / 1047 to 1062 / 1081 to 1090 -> 2.8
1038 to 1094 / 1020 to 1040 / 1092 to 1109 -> 3.3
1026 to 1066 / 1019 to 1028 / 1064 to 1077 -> -1.5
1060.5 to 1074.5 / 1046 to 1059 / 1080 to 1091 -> 2.3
